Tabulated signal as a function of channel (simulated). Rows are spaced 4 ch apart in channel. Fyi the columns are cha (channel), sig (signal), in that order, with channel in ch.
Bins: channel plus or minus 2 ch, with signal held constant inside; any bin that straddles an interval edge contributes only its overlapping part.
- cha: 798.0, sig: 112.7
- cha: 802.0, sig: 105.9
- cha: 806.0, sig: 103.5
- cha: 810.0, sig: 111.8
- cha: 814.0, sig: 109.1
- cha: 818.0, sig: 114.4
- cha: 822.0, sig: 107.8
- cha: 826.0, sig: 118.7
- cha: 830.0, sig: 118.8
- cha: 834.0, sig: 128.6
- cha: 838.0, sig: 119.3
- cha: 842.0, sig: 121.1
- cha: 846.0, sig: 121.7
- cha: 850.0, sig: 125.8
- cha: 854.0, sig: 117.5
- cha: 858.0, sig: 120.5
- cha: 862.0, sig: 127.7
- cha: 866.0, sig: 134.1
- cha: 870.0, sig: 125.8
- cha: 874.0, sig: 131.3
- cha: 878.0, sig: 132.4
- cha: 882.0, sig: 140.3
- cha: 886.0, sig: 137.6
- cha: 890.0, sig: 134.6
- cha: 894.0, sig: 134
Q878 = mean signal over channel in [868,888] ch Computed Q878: 133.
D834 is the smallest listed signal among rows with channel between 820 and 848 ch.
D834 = 107.8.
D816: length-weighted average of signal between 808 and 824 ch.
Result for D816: 111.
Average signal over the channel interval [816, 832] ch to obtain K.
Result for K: 115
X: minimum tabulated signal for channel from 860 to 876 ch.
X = 125.8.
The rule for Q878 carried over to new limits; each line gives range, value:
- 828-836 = 124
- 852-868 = 125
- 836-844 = 120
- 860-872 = 129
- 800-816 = 108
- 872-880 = 132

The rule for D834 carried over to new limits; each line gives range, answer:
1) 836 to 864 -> 117.5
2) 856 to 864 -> 120.5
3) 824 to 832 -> 118.7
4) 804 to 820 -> 103.5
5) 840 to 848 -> 121.1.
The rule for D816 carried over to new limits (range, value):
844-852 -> 124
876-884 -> 136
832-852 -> 123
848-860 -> 121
